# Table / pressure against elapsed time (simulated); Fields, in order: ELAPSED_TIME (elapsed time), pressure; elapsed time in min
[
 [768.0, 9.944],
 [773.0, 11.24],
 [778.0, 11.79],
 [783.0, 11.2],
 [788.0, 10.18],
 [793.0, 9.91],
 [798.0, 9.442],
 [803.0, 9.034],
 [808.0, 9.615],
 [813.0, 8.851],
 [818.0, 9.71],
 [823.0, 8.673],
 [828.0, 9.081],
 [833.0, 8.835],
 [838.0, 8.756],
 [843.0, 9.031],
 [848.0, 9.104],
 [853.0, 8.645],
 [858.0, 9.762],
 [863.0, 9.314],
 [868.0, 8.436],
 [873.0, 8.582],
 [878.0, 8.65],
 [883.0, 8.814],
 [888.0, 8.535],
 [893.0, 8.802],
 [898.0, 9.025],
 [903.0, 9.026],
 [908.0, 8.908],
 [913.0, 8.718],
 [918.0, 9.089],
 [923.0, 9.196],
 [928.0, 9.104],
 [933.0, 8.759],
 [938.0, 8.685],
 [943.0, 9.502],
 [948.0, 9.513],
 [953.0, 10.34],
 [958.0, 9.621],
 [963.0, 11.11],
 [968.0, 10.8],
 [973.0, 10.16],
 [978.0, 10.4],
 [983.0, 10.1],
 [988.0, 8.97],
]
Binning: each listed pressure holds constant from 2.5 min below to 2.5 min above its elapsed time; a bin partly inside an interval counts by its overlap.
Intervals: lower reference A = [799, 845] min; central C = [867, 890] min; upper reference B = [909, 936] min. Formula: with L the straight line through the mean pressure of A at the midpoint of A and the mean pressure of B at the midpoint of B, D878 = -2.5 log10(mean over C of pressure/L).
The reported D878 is 0.05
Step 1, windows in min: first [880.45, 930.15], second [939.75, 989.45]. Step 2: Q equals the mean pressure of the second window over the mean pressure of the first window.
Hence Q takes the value 1.1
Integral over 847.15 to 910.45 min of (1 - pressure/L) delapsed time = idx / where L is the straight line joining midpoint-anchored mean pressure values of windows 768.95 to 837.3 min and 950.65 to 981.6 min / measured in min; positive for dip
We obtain 7.4 min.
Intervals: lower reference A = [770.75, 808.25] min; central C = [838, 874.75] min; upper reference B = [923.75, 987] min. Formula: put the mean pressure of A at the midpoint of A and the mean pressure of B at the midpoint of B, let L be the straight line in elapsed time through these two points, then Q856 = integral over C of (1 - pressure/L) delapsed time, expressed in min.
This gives 4.2 min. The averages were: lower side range 10.3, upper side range 9.8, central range 8.97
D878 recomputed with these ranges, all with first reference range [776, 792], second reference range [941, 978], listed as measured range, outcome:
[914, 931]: 0.14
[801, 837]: 0.18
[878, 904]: 0.19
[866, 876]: 0.23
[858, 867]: 0.14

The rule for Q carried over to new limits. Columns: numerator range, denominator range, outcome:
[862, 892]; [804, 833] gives 0.95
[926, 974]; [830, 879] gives 1.09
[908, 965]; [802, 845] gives 1.04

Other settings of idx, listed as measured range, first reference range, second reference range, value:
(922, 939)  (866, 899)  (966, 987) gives 1.0 min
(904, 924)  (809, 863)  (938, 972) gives 1.5 min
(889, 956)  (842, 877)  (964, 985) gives 4.4 min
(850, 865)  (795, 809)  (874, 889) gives -0.6 min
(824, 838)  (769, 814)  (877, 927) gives 1.2 min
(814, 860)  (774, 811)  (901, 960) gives 3.8 min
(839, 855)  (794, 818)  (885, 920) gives 0.4 min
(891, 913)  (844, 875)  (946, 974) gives 1.4 min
